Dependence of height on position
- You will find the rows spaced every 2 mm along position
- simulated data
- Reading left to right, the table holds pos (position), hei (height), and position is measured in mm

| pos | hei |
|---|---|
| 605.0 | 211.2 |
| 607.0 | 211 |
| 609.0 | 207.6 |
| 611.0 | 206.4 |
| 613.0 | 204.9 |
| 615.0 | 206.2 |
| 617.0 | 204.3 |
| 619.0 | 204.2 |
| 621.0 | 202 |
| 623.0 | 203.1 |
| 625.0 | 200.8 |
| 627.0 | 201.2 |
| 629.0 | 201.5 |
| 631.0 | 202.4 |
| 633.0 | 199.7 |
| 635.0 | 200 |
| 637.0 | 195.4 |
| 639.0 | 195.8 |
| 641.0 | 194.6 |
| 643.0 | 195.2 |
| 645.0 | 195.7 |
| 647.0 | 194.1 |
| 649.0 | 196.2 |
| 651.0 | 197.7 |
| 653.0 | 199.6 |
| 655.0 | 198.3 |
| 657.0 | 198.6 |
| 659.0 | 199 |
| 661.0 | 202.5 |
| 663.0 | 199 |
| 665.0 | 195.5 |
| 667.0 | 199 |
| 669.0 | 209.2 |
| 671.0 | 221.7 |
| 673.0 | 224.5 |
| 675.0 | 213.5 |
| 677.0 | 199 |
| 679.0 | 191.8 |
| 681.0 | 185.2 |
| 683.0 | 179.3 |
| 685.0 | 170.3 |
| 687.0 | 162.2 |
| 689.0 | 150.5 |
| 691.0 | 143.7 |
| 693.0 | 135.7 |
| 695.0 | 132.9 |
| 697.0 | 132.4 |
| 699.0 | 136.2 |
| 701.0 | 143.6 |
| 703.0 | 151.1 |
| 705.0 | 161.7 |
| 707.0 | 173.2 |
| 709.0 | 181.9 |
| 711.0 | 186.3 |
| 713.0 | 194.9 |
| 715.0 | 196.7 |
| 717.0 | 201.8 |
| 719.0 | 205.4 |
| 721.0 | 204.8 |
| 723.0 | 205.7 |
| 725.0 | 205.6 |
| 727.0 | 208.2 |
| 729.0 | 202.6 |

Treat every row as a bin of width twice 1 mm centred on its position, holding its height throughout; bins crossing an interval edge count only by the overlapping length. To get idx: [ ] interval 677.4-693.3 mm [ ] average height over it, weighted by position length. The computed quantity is 167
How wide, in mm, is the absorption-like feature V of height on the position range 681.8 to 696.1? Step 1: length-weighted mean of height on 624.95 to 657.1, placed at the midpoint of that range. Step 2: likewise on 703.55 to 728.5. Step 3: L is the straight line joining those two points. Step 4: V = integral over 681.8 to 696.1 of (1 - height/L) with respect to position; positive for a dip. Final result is 3.0 mm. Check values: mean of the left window 198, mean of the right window 193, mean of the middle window 154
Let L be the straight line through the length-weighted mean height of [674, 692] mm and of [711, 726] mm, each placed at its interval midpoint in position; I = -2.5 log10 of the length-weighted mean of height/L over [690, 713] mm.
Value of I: 0.23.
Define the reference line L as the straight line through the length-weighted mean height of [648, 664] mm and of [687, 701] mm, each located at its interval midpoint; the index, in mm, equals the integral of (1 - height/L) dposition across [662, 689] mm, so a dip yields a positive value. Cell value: -4.07 mm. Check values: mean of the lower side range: 199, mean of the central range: 194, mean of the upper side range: 141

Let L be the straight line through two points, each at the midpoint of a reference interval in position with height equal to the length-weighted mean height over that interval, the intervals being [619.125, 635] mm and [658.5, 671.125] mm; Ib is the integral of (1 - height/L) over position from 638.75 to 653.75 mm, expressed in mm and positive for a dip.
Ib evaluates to 0.45 mm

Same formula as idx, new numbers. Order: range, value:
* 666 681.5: 206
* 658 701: 179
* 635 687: 197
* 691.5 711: 152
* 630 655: 197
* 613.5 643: 201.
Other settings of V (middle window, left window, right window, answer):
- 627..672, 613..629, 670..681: 1.3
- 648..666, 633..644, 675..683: -0.3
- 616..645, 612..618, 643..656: 0.2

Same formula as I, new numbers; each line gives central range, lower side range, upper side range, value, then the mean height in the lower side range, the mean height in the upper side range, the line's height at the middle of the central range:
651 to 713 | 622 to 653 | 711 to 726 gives 0.114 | 198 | 201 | 200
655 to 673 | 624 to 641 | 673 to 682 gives -0.021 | 199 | 200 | 200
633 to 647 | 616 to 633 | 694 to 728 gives 0.009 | 202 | 178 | 198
